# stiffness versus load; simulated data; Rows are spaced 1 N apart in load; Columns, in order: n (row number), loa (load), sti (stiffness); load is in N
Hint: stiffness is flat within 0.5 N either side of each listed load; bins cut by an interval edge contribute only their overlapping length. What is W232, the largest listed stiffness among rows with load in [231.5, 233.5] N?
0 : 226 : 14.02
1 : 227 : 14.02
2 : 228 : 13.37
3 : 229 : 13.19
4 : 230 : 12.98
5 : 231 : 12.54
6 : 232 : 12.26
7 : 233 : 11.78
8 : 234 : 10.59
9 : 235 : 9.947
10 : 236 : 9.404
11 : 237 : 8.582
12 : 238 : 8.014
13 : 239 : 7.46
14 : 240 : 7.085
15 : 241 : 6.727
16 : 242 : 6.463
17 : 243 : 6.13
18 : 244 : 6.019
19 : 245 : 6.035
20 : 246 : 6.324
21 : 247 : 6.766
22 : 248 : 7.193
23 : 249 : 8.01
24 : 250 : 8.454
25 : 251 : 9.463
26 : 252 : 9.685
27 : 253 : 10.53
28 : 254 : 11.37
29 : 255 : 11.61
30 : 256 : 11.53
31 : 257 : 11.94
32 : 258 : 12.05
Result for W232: 12.26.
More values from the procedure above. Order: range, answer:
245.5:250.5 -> 8.454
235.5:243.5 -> 9.404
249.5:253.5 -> 10.53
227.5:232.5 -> 13.37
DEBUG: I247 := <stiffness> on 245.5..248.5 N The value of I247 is 6.76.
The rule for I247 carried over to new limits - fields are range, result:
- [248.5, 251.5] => 8.64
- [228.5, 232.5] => 12.7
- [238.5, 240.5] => 7.27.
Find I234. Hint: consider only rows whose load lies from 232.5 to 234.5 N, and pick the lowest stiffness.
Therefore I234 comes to 10.59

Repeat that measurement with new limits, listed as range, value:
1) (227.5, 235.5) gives 9.947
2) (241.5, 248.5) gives 6.019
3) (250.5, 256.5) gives 9.463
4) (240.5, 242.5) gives 6.463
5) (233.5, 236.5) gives 9.404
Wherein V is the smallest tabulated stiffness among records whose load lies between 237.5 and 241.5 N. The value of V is 6.727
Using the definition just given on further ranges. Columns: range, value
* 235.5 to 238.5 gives 8.014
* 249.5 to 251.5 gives 8.454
